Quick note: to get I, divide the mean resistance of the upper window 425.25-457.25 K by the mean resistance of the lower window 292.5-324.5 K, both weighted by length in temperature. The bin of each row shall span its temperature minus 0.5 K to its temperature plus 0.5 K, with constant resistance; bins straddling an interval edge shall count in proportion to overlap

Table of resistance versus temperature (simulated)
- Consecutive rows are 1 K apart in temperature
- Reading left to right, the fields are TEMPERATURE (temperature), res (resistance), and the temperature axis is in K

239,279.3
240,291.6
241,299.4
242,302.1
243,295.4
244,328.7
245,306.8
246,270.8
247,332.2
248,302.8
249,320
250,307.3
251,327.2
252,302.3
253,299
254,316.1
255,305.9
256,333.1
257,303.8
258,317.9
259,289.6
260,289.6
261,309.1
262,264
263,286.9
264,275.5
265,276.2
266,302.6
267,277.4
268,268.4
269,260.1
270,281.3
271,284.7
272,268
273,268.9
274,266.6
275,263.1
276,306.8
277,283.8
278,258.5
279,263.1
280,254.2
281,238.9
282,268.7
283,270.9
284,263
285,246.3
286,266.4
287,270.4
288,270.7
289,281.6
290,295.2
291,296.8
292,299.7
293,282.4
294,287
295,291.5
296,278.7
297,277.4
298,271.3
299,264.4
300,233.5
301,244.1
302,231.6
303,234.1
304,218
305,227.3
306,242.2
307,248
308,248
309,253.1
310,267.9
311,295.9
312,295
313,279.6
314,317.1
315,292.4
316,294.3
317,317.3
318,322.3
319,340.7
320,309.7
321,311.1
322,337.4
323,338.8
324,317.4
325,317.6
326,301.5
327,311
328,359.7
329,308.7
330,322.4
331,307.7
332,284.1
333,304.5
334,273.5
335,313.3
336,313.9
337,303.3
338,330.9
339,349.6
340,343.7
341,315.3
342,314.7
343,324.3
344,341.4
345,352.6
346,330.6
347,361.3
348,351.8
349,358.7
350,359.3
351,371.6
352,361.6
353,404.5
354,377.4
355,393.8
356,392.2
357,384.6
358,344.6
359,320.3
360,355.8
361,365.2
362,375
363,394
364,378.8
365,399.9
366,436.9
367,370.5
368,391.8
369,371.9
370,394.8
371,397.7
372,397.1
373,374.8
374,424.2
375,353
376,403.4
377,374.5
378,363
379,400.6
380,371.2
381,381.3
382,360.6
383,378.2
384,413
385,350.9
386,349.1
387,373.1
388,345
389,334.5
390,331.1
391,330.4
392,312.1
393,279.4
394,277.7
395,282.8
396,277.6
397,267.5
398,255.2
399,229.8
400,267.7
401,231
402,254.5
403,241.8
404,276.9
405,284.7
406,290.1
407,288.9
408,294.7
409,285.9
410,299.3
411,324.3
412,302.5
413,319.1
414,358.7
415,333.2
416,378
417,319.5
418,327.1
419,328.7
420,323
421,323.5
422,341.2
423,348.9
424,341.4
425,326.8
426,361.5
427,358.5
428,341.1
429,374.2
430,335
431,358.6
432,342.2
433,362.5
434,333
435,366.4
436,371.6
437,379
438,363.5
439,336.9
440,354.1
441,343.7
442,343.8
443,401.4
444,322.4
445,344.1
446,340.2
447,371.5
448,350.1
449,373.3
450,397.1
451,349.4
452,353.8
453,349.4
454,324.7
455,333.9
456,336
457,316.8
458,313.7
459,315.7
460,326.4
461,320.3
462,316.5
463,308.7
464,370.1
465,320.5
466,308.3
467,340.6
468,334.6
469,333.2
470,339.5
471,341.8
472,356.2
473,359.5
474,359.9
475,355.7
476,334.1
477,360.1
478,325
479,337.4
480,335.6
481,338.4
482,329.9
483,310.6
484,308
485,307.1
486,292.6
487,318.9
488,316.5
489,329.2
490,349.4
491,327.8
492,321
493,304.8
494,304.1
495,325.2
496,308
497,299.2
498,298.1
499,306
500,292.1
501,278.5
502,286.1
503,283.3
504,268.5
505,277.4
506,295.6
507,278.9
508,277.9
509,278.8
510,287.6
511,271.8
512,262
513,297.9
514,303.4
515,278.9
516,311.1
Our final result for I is 1.26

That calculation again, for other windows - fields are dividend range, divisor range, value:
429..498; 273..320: 1.24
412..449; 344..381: 0.92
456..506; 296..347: 1.08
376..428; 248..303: 1.15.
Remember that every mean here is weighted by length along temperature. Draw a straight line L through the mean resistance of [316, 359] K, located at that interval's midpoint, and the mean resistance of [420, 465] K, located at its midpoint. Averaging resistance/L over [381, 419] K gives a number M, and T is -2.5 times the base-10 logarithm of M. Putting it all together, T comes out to 0.10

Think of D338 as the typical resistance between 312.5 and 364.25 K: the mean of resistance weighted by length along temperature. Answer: 335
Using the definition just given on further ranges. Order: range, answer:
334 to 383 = 365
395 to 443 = 321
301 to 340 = 296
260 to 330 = 281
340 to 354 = 351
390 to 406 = 274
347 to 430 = 343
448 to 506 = 325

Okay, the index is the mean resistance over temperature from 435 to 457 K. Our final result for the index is 354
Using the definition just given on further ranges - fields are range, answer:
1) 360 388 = 382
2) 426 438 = 357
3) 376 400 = 332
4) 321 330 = 323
